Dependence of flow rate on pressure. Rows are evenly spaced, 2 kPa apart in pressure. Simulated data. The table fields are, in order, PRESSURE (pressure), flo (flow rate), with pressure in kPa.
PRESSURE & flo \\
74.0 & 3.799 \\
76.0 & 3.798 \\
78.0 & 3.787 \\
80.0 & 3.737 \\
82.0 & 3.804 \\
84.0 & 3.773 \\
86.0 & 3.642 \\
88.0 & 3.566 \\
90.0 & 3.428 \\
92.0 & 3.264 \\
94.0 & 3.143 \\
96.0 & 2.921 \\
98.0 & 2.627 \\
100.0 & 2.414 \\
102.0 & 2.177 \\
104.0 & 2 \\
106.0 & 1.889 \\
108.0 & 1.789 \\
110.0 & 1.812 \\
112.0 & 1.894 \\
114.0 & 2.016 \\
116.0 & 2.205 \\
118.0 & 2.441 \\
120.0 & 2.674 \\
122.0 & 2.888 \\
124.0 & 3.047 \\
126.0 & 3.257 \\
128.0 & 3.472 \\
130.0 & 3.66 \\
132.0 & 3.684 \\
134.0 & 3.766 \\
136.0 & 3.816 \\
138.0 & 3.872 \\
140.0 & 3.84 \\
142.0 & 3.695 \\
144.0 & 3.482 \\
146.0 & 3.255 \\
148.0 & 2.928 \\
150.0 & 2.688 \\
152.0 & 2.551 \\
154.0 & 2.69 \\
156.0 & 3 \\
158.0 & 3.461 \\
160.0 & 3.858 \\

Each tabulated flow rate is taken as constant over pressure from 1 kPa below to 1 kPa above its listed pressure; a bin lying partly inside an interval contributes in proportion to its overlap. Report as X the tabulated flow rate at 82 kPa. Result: 3.804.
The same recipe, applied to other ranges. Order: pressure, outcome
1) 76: 3.798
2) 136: 3.816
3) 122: 2.888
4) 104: 2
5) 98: 2.627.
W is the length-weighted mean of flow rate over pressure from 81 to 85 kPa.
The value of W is 3.79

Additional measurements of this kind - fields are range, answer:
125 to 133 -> 3.52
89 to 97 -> 3.19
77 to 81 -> 3.76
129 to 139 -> 3.76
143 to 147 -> 3.37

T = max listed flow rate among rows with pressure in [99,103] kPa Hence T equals 2.414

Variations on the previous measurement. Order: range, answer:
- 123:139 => 3.872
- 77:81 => 3.787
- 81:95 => 3.804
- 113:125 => 3.047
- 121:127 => 3.257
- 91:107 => 3.264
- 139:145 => 3.84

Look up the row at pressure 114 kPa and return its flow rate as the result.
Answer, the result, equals 2.016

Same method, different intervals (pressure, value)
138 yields 3.872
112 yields 1.894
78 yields 3.787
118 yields 2.441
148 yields 2.928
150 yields 2.688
